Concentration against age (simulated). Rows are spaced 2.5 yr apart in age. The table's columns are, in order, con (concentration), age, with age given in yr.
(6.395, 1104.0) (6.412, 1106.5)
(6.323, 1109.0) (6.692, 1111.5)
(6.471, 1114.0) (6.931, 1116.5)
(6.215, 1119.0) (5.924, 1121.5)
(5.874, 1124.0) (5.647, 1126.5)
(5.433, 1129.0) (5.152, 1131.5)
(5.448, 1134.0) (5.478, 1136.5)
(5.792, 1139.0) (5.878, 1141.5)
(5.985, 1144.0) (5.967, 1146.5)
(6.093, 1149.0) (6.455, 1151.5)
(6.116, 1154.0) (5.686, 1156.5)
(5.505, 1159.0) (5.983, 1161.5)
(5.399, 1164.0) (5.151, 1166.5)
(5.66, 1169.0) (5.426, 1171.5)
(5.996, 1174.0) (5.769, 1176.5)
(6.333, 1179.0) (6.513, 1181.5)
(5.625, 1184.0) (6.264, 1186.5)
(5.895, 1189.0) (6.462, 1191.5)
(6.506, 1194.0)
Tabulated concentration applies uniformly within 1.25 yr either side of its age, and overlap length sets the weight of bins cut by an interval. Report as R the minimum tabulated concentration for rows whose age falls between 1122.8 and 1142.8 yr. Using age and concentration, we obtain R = 5.152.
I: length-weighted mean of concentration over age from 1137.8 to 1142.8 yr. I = 5.84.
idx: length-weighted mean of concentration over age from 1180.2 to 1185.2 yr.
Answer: 6.08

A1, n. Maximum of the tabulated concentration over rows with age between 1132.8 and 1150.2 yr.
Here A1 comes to 6.093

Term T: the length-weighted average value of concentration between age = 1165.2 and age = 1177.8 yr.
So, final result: 5.6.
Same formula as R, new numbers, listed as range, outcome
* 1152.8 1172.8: 5.151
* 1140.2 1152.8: 5.878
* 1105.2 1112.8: 6.323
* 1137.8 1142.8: 5.792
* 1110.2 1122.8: 5.924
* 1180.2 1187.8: 5.625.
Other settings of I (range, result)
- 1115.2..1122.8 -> 6.35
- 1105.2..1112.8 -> 6.48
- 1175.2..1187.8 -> 6.1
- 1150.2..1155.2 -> 6.29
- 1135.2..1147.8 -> 5.82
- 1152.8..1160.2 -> 5.77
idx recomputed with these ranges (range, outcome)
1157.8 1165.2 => 5.63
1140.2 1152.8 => 6.07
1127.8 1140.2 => 5.46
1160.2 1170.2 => 5.55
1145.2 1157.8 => 6.06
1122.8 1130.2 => 5.65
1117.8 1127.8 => 5.91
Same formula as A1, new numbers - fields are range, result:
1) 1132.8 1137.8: 5.478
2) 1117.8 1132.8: 6.215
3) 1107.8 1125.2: 6.931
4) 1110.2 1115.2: 6.692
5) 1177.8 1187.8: 6.513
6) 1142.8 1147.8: 5.985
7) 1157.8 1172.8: 5.983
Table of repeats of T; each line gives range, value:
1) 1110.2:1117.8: 6.69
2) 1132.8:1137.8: 5.47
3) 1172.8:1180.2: 6.03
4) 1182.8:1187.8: 5.95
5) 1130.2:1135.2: 5.3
